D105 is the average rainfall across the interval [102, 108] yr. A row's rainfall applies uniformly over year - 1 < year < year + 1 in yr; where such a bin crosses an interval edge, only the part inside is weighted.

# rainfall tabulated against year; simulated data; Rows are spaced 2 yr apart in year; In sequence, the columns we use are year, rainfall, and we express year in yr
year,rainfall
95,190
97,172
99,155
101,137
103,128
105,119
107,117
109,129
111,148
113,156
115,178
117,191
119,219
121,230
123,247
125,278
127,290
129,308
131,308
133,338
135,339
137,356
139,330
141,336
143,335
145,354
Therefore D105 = 121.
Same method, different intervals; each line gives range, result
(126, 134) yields 311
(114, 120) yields 196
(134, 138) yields 348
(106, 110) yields 123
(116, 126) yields 233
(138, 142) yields 333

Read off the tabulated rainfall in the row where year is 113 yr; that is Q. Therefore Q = 156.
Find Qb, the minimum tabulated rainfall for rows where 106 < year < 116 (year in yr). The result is 117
